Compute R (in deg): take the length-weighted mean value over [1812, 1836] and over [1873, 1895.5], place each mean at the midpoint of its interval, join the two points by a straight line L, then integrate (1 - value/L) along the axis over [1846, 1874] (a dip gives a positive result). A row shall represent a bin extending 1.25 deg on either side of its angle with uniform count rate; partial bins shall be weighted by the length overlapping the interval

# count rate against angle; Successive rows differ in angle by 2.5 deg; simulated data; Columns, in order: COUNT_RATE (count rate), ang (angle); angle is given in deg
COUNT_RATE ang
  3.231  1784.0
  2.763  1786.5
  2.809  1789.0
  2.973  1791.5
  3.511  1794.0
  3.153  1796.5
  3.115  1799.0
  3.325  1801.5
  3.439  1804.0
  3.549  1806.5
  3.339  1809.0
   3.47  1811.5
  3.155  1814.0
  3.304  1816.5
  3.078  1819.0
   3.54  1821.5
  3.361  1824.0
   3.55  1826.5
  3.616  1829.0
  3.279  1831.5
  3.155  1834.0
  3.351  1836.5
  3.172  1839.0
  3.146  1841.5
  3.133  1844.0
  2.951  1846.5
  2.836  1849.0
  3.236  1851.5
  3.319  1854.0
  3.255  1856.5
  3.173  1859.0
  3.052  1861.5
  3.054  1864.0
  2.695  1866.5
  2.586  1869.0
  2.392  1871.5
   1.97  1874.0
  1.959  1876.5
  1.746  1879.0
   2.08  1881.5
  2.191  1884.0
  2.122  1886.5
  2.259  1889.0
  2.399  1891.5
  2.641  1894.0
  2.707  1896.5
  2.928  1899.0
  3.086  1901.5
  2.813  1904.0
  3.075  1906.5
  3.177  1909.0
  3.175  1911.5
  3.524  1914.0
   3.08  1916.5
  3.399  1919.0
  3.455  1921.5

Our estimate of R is -2.91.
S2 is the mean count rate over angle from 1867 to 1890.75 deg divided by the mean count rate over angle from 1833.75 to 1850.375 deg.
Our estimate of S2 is 0.7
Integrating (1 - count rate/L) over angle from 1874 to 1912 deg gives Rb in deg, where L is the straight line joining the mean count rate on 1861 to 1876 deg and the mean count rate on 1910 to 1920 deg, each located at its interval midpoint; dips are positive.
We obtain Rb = 5.68 deg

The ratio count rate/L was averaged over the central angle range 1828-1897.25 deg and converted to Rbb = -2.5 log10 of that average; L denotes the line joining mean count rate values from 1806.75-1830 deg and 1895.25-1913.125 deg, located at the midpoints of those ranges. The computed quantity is 0.16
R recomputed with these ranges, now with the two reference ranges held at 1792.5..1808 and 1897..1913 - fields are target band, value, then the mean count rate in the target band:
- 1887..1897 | 2.00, 2.46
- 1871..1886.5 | 5.31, 2.05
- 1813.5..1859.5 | -0.13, 3.25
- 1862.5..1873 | 1.57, 2.67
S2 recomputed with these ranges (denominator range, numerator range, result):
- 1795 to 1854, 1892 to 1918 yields 0.92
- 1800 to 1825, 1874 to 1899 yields 0.67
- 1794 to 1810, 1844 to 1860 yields 0.94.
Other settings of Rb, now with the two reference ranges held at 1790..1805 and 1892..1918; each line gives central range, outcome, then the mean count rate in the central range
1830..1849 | 0.0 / 3.15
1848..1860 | -0.2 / 3.17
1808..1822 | -0.4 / 3.3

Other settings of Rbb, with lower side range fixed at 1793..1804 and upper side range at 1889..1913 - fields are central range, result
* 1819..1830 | -0.09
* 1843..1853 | 0.01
